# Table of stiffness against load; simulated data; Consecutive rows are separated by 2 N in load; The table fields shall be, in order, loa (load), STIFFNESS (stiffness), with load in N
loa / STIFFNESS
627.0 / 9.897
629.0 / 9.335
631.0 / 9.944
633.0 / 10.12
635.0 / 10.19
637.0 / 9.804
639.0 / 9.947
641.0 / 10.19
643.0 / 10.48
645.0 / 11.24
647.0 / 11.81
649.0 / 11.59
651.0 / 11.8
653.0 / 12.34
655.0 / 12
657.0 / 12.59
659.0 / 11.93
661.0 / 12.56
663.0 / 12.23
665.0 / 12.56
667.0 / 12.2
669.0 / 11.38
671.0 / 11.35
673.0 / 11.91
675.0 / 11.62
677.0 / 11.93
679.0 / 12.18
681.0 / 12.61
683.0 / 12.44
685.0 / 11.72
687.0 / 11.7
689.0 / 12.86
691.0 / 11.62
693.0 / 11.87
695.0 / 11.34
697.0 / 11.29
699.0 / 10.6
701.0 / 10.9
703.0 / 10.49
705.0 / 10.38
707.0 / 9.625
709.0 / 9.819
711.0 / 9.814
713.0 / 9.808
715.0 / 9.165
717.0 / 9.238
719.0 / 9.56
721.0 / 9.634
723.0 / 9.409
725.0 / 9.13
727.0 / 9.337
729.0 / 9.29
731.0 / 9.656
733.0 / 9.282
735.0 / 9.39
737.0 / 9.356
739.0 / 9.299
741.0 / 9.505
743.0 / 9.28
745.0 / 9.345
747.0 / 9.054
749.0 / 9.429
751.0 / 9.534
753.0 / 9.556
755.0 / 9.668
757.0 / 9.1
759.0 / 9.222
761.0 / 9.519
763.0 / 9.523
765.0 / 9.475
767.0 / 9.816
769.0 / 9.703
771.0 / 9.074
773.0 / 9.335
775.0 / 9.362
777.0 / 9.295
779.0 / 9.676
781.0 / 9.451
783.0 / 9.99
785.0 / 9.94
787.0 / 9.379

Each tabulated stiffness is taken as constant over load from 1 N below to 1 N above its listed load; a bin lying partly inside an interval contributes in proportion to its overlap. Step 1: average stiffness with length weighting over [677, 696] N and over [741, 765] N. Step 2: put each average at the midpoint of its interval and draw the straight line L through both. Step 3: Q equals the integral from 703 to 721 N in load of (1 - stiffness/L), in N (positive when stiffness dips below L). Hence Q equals 2.1 N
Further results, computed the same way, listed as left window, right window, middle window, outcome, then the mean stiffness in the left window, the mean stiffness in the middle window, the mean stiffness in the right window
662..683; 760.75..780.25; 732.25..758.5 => 1.96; 12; 9.37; 9.48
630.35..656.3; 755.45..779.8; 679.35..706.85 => -3.08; 10.9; 11.5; 9.43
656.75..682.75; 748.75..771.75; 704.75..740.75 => 3.60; 12.1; 9.49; 9.47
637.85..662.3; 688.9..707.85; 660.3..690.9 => -2.17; 11.5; 12.1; 11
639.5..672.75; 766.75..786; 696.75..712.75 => 0.83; 11.7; 10.3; 9.55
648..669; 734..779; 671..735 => 1.67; 12.1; 10.6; 9.41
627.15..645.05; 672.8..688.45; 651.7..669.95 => -1.70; 10.1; 12.2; 12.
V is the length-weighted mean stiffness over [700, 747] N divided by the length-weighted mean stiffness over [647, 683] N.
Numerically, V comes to 0.8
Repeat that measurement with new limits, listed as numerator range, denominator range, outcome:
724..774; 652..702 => 0.79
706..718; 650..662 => 0.78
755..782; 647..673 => 0.78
